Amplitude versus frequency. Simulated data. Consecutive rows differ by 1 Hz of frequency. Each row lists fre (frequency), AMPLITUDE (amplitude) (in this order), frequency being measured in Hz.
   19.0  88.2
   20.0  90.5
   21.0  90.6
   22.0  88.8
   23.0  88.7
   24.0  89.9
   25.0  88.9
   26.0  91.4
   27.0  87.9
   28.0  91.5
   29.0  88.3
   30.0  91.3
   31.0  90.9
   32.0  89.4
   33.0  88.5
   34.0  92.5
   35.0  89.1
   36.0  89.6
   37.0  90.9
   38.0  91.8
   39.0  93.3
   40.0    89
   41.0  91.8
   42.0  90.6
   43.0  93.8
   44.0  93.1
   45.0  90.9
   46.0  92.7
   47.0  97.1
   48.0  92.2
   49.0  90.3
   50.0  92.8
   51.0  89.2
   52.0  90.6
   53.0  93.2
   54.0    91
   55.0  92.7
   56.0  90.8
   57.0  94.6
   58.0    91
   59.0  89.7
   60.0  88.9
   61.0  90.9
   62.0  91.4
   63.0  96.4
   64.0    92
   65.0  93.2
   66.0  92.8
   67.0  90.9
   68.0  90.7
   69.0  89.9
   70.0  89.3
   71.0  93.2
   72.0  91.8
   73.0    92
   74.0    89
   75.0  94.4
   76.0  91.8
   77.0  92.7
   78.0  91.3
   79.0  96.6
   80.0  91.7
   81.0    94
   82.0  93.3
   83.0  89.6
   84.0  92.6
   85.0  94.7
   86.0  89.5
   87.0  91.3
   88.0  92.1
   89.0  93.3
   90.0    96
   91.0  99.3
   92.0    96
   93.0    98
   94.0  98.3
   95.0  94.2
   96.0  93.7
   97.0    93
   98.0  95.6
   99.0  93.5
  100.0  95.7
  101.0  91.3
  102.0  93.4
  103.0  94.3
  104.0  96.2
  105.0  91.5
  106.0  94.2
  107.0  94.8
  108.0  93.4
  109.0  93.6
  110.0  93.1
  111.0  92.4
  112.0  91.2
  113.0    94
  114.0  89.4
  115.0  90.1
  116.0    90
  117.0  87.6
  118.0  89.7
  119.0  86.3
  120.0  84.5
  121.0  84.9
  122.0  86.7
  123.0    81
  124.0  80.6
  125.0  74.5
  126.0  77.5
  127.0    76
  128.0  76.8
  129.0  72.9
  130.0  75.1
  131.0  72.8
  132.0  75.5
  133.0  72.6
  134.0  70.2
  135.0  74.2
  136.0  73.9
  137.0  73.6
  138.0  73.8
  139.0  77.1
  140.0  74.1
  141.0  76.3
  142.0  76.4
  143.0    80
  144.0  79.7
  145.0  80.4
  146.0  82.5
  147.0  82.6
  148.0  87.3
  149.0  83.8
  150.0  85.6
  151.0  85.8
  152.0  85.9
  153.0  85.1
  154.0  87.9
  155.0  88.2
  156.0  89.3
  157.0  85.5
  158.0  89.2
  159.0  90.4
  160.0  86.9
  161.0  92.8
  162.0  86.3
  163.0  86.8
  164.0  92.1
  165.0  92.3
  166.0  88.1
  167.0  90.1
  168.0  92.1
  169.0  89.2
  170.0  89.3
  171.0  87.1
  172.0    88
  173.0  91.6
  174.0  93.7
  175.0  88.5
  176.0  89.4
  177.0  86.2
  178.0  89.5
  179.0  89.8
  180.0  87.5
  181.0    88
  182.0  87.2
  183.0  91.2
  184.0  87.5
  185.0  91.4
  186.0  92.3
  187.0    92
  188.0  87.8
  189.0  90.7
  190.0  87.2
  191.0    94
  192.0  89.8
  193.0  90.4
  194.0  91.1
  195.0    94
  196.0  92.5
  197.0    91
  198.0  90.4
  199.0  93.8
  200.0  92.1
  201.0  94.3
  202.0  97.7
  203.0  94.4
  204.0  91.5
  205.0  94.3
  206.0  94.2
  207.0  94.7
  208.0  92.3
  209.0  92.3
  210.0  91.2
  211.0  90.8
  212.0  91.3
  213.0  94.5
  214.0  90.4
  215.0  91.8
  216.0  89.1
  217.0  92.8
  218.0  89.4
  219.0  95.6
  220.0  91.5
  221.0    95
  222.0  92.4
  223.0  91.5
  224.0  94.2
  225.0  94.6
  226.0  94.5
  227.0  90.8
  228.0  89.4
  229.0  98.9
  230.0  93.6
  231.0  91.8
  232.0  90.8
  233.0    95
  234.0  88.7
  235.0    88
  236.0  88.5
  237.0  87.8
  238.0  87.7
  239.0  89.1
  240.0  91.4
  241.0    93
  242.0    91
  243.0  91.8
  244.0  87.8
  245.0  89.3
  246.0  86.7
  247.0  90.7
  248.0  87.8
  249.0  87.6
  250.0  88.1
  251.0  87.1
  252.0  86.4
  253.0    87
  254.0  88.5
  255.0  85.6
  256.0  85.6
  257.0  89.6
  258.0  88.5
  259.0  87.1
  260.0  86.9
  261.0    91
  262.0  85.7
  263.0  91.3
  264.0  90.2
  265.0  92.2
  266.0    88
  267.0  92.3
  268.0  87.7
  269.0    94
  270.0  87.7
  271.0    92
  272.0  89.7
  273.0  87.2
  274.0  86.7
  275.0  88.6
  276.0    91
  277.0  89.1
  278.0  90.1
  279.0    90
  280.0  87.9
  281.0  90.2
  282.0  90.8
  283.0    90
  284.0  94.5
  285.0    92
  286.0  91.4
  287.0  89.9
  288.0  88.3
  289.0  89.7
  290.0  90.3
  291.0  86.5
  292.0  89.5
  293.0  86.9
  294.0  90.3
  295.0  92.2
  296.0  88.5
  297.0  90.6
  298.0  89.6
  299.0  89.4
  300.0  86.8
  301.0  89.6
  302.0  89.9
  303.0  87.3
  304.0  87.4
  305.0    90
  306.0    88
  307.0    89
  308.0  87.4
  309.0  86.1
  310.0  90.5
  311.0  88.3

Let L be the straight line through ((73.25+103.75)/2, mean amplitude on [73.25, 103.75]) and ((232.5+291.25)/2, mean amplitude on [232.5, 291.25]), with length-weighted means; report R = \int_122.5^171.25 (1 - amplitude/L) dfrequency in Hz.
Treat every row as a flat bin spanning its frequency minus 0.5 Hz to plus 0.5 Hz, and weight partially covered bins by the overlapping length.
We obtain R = 5.3 Hz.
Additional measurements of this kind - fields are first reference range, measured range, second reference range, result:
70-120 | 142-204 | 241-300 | 1.6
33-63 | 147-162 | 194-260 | 0.7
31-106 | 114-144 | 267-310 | 4.1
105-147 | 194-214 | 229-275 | -1.5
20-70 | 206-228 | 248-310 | -0.7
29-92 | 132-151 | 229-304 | 2.7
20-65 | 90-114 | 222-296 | -0.9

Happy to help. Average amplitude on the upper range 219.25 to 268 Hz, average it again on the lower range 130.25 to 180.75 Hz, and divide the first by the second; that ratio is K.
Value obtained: 1.07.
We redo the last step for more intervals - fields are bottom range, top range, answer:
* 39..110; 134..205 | 0.94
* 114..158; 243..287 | 1.10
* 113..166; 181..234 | 1.12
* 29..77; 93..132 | 0.96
